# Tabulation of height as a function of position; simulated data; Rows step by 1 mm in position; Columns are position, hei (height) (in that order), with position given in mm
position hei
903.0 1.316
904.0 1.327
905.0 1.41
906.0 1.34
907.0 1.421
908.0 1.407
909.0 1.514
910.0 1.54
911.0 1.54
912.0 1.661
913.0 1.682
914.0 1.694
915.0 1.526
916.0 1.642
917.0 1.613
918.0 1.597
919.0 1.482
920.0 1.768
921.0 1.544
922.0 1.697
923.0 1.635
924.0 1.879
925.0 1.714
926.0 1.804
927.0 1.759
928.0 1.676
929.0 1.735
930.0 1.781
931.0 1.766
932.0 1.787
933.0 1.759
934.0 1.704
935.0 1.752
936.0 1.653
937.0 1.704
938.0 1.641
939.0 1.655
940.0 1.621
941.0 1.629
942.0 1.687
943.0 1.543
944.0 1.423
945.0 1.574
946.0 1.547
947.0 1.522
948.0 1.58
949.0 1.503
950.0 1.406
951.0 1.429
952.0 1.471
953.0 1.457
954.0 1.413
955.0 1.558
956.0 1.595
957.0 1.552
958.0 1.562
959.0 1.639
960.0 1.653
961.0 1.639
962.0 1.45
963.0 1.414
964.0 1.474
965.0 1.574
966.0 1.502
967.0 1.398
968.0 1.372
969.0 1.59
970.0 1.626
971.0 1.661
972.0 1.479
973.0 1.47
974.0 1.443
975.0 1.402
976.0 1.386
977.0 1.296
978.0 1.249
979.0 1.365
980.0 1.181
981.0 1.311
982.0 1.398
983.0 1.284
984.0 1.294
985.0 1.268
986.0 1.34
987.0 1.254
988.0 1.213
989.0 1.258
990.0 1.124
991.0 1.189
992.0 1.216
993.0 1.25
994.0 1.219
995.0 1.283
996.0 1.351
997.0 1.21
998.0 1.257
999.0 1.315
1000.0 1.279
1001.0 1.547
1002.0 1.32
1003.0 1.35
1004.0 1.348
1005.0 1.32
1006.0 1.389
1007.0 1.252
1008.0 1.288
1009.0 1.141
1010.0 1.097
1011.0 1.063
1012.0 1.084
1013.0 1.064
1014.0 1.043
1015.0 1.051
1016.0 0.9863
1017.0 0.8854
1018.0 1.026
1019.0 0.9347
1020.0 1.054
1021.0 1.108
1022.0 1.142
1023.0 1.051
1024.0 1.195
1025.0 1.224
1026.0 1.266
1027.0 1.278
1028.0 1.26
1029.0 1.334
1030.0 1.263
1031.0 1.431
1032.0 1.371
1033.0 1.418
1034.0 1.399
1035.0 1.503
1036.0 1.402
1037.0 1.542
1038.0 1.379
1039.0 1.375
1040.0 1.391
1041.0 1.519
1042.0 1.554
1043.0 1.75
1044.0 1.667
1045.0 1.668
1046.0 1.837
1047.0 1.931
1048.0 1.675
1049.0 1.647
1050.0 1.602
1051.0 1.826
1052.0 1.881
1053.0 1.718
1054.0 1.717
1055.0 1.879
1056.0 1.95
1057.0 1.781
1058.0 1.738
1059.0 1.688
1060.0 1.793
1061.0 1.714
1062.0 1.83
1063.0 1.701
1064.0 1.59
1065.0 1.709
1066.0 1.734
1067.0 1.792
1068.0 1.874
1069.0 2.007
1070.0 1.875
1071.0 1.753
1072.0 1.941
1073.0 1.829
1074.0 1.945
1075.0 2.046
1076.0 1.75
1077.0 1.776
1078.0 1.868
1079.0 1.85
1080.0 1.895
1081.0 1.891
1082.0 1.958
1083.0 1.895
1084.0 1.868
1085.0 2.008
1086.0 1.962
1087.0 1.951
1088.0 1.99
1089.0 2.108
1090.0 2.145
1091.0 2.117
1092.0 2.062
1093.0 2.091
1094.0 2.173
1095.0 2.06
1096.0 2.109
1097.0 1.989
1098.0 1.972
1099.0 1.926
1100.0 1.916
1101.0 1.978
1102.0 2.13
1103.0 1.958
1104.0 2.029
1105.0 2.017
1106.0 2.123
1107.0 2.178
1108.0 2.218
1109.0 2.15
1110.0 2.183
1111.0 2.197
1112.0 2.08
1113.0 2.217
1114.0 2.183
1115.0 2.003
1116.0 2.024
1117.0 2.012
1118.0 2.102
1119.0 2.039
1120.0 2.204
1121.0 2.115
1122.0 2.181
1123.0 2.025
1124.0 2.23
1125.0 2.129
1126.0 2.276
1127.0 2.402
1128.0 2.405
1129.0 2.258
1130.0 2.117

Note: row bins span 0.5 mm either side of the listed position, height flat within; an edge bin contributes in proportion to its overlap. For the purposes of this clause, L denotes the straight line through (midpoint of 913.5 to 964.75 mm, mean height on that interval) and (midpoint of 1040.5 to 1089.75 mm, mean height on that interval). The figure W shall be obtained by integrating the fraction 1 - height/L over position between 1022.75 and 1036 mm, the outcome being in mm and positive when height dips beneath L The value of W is 3.3 mm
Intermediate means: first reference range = 1.61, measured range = 1.32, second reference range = 1.82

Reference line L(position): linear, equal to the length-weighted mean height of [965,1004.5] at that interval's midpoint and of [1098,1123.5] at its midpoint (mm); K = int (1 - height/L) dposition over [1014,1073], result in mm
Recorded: 6.1 mm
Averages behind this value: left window 1.34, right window 2.09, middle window 1.53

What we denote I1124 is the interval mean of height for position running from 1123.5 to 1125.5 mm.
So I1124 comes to 2.18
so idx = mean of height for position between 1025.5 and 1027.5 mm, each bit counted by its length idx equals 1.27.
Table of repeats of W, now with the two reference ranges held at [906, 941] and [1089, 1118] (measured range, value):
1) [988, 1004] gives 4.8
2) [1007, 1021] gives 6.0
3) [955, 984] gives 4.9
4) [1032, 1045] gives 2.9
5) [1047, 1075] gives 2.7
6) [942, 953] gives 1.3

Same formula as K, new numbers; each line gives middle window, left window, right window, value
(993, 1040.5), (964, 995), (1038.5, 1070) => 9.1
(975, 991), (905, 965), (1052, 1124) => 4.0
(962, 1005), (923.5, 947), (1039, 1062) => 8.8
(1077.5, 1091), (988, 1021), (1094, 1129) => -0.6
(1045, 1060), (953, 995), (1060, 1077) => -0.2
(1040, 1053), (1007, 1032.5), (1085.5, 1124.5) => -2.3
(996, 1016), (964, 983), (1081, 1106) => 4.5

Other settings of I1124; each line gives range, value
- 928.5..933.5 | 1.77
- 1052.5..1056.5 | 1.82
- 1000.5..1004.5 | 1.39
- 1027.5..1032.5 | 1.33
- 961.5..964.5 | 1.45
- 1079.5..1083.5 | 1.91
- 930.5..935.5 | 1.75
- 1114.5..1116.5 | 2.01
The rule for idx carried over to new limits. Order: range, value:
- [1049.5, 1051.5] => 1.71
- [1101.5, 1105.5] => 2.03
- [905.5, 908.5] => 1.39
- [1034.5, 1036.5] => 1.45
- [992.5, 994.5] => 1.23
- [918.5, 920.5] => 1.62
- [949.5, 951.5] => 1.42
